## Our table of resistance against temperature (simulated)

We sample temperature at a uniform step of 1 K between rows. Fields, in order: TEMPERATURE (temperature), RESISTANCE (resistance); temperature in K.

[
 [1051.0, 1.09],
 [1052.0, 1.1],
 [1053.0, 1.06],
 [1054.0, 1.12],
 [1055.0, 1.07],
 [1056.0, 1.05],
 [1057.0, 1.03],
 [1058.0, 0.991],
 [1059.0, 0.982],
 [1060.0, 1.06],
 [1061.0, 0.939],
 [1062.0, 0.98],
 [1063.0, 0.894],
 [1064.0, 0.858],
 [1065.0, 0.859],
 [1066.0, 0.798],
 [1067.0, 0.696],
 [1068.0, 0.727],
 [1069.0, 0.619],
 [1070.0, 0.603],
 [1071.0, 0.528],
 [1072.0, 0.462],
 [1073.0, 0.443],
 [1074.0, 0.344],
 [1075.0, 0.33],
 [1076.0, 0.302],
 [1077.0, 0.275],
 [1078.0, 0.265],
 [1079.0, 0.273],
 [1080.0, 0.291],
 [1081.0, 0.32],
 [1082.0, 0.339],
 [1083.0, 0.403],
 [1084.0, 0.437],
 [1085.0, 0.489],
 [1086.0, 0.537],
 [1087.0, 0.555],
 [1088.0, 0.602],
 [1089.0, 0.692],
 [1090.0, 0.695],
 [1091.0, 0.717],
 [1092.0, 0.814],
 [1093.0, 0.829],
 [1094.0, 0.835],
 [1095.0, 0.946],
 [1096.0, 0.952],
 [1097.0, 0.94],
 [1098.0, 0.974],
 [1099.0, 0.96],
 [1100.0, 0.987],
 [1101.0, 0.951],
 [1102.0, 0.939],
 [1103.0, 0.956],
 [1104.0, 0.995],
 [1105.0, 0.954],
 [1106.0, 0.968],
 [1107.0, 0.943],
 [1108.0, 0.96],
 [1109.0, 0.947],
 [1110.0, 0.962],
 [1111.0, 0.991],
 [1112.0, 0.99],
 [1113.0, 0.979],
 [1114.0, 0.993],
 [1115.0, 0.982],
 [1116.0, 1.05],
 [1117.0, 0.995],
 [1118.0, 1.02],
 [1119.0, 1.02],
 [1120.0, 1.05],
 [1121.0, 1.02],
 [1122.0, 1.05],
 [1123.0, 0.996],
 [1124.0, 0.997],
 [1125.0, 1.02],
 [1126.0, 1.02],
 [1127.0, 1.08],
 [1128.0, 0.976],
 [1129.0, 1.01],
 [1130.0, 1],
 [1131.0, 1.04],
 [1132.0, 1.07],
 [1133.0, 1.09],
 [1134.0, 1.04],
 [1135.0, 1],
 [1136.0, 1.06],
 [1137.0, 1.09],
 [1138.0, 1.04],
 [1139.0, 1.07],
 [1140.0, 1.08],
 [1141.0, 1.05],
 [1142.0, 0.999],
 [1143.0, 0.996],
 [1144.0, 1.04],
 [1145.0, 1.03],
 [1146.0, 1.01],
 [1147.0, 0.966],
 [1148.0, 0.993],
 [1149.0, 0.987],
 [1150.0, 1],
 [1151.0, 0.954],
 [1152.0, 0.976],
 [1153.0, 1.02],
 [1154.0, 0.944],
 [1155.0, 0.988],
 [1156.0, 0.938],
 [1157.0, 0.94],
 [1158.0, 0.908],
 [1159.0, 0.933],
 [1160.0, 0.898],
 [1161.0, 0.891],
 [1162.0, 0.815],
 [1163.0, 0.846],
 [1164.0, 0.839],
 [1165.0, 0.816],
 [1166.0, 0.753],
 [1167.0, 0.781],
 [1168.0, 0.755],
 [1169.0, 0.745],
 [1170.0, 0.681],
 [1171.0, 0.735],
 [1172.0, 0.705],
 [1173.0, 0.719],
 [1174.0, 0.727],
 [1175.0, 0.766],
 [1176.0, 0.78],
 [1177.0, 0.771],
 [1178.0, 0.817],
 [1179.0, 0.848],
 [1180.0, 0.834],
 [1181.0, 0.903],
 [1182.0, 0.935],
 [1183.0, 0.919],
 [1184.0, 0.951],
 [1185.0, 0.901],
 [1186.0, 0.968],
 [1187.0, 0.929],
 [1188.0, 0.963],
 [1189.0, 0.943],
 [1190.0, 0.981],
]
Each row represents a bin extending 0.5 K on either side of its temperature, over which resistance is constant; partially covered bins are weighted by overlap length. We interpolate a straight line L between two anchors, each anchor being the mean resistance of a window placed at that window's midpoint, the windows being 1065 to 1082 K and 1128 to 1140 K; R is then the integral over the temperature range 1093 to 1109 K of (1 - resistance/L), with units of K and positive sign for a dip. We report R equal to -4.9 K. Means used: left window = 0.463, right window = 1.04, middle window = 0.947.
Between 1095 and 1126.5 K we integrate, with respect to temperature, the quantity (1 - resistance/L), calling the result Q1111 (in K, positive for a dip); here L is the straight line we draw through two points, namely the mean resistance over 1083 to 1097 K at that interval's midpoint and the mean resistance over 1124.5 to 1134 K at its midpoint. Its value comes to -4.1 K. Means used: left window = 0.698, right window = 1.03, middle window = 0.985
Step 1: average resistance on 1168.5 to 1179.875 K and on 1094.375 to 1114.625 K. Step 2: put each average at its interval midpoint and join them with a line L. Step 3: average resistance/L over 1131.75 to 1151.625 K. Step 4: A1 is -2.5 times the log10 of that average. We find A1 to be -0.202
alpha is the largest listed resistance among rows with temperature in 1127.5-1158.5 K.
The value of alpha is 1.09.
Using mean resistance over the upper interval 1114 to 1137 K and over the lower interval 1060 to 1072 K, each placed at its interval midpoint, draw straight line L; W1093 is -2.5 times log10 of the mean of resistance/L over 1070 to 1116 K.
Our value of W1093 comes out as 0.26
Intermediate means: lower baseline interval 0.772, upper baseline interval 1.03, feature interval 0.715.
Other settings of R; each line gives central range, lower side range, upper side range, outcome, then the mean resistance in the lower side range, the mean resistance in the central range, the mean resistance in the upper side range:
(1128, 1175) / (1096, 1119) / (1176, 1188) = -0.41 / 0.975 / 0.933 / 0.887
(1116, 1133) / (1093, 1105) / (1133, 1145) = -0.30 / 0.944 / 1.03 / 1.04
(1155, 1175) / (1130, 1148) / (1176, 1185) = 2.53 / 1.04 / 0.815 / 0.869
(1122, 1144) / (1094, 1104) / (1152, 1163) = -2.30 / 0.952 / 1.03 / 0.926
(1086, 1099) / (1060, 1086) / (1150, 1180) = -3.81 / 0.549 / 0.792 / 0.84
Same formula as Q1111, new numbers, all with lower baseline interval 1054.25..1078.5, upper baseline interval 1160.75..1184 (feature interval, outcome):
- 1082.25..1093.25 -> 2.0 K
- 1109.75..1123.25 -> -4.5 K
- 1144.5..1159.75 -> -3.6 K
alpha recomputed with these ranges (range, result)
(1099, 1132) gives 1.08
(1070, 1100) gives 0.987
